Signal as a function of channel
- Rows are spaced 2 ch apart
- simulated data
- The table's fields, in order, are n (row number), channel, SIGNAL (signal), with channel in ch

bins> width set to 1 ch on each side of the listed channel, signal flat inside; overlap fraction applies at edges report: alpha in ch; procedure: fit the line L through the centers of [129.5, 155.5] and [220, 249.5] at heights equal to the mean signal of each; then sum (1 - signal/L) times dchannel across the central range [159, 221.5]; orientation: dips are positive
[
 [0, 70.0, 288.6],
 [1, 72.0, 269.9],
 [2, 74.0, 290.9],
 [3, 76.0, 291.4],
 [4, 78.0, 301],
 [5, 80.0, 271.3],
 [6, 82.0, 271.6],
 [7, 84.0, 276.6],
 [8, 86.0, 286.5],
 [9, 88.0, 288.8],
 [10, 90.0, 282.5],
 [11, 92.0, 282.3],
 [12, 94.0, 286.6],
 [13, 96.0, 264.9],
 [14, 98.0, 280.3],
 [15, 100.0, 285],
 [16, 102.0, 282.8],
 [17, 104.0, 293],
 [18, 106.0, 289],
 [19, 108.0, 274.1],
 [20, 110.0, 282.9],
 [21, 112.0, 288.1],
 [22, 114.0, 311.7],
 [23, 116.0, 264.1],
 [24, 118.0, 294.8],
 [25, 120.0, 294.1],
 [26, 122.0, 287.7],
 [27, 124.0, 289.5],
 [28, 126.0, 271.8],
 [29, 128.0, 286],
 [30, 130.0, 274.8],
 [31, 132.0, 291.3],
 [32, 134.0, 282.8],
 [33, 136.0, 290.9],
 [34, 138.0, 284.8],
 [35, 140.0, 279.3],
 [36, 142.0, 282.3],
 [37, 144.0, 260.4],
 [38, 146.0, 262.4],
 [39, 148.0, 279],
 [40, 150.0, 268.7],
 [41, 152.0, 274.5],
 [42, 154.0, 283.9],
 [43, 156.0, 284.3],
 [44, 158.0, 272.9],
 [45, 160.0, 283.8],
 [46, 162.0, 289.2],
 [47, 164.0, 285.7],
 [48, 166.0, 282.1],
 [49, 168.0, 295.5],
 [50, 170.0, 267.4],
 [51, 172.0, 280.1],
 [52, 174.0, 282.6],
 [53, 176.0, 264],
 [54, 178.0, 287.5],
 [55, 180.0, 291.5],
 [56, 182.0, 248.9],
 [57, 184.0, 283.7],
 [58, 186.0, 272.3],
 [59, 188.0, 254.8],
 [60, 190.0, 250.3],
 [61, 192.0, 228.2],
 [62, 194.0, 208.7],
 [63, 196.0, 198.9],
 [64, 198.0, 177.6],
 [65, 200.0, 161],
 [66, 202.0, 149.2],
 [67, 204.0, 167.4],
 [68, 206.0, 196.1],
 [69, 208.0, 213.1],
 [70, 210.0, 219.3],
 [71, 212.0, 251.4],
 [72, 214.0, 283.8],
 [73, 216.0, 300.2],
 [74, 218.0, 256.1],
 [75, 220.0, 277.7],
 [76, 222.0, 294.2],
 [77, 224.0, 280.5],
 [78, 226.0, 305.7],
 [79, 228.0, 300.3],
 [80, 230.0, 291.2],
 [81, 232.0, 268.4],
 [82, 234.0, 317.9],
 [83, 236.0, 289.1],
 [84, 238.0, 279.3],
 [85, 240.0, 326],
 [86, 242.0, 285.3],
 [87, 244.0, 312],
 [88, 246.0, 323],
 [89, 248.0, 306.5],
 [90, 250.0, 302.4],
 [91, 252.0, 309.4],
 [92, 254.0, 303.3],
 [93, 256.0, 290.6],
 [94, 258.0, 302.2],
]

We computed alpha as 8.5 ch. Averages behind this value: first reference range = 278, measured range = 249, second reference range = 298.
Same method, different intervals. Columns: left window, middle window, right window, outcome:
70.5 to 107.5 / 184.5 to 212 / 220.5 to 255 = 7.9 ch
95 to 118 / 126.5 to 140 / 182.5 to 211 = -1.1 ch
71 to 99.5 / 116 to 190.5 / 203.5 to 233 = -2.0 ch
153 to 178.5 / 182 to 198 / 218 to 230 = 2.6 ch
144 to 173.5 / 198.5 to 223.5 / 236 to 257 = 5.4 ch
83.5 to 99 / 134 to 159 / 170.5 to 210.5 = -2.3 ch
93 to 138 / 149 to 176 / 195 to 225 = -2.5 ch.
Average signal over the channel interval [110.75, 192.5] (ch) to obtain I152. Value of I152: 279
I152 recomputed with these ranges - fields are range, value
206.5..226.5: 265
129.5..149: 279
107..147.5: 283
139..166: 278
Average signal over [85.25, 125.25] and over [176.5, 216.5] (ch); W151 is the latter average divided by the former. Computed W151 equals 0.8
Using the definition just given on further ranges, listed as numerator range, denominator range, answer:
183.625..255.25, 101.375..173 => 0.93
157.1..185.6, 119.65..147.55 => 0.99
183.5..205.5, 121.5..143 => 0.75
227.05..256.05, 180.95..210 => 1.40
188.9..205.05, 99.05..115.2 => 0.67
